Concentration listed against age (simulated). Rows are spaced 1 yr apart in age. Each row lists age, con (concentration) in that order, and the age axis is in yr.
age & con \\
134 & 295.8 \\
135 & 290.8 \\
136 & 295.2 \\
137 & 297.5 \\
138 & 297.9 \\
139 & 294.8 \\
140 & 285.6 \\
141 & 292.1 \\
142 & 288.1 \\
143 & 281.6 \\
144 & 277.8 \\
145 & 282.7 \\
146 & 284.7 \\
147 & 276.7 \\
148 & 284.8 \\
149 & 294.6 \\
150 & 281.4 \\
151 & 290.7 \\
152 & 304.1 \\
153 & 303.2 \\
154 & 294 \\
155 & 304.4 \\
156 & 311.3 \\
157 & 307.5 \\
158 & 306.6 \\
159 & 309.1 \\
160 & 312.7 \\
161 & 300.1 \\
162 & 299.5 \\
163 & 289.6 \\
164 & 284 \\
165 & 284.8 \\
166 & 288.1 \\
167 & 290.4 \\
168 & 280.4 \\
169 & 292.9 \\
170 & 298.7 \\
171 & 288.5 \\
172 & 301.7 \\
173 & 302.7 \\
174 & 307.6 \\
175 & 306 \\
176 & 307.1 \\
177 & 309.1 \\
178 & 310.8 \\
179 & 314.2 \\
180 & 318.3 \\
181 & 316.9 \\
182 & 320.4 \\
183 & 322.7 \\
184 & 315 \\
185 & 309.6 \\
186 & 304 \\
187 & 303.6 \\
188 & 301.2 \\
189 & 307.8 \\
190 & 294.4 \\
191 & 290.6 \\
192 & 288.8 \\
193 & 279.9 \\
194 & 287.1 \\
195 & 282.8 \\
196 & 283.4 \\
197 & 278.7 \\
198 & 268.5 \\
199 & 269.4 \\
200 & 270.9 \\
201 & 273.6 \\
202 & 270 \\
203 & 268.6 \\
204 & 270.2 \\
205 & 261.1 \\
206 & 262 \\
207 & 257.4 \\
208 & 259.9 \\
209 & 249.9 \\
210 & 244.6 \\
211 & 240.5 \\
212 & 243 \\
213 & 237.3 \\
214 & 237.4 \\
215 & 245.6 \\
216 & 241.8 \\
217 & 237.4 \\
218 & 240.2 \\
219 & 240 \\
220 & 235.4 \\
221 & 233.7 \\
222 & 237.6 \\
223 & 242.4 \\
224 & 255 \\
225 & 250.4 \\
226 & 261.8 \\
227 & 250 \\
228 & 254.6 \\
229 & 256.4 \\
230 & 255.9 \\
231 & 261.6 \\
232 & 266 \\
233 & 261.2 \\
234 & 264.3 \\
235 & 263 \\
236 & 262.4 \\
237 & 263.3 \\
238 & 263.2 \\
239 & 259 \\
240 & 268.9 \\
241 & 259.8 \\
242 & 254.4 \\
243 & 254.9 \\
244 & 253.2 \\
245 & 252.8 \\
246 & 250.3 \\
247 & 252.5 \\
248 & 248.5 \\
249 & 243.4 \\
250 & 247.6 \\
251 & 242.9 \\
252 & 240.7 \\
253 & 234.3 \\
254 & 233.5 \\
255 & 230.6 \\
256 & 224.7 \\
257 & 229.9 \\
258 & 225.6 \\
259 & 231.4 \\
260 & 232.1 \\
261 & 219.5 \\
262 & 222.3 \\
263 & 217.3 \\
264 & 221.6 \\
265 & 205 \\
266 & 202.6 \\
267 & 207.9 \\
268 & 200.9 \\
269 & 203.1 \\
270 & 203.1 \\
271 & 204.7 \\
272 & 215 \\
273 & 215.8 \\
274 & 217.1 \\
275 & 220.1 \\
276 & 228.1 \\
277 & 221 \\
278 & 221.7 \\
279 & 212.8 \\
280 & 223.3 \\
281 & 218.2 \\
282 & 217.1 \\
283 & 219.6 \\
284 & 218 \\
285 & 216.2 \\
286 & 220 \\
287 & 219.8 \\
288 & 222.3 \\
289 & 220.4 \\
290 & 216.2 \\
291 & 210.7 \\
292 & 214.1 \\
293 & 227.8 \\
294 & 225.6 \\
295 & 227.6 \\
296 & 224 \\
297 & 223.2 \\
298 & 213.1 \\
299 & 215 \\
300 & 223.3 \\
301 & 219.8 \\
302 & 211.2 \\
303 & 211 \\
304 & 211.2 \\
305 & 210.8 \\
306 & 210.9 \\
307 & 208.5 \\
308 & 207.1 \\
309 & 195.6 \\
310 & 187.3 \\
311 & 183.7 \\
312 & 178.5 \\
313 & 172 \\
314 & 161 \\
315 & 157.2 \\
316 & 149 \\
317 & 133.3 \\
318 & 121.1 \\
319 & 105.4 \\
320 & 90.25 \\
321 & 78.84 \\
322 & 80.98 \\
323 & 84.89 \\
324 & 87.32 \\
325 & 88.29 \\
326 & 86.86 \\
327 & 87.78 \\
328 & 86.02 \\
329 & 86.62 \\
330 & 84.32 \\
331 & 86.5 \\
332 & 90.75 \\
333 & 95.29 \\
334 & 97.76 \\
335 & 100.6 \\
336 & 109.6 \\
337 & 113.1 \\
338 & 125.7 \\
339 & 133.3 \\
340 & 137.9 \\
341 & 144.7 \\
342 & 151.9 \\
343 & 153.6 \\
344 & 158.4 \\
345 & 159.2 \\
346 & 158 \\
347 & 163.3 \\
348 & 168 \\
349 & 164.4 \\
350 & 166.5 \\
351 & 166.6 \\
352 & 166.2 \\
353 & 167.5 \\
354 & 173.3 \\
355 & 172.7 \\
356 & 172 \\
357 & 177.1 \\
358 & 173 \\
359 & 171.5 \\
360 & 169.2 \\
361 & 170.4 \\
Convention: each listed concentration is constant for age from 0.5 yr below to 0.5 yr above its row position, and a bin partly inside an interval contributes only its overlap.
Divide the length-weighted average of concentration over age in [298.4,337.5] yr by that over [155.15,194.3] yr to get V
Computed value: 0.47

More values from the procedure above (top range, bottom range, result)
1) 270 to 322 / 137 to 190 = 0.66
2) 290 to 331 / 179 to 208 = 0.57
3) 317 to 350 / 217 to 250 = 0.46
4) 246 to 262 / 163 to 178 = 0.80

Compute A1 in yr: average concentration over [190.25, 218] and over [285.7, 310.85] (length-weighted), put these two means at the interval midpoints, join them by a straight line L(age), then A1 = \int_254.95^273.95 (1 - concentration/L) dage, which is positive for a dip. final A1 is 1.30 yr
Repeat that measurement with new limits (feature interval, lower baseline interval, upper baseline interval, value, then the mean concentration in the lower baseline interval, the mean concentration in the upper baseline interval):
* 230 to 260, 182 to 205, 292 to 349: -2.1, 288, 153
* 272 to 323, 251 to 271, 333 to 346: -4.3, 220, 132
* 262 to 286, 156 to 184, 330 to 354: -1.4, 303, 138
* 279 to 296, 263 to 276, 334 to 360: -1.9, 211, 153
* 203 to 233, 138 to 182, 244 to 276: 0.7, 297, 226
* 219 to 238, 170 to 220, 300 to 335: -1.0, 280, 140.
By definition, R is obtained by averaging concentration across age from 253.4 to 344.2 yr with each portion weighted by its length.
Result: 180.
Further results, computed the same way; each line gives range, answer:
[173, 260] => 265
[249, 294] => 221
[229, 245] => 260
